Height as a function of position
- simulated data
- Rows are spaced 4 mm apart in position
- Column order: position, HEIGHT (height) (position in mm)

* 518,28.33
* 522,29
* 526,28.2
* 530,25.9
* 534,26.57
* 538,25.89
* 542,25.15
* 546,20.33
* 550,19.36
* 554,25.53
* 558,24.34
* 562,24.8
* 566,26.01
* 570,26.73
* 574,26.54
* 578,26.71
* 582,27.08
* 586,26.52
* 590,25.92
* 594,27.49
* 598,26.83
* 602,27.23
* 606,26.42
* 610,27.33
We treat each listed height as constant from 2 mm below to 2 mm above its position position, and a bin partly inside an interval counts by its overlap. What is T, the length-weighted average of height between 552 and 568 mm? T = 25.2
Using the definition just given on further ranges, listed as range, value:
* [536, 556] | 23.3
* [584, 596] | 26.6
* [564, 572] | 26.4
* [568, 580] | 26.7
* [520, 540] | 27.1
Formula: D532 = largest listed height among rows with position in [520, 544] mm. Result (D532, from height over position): 29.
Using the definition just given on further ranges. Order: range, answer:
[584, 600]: 27.49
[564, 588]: 27.08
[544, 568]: 26.01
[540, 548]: 25.15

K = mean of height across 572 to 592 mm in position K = 26.6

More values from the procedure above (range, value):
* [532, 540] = 26.2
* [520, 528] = 28.6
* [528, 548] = 24.8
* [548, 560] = 23.1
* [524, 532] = 27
